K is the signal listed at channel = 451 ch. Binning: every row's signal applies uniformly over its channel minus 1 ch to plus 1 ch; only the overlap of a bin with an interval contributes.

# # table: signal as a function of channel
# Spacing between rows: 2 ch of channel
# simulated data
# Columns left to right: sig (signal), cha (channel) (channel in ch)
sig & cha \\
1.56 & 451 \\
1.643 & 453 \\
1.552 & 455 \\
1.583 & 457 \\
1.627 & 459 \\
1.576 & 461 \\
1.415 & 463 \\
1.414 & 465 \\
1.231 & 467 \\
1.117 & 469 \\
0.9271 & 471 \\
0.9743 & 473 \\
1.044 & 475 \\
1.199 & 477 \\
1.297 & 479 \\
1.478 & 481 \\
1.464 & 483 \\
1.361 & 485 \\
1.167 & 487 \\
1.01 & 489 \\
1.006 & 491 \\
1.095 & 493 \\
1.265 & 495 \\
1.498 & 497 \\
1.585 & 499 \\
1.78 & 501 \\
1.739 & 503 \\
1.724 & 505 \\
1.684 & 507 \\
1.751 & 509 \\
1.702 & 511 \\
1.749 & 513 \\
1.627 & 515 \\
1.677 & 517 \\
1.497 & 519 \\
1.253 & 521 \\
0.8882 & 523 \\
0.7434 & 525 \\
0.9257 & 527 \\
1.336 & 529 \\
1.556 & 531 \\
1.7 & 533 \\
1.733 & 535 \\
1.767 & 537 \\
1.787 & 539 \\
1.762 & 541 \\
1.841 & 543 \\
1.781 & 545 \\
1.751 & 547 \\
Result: 1.56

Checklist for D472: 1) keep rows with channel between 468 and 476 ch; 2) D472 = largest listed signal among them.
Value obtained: 1.117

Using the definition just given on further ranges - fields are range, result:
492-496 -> 1.265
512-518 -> 1.749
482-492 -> 1.464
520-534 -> 1.7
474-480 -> 1.297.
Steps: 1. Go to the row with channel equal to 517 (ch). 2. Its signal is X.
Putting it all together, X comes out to 1.677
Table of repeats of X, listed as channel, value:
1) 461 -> 1.576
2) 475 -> 1.044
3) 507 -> 1.684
